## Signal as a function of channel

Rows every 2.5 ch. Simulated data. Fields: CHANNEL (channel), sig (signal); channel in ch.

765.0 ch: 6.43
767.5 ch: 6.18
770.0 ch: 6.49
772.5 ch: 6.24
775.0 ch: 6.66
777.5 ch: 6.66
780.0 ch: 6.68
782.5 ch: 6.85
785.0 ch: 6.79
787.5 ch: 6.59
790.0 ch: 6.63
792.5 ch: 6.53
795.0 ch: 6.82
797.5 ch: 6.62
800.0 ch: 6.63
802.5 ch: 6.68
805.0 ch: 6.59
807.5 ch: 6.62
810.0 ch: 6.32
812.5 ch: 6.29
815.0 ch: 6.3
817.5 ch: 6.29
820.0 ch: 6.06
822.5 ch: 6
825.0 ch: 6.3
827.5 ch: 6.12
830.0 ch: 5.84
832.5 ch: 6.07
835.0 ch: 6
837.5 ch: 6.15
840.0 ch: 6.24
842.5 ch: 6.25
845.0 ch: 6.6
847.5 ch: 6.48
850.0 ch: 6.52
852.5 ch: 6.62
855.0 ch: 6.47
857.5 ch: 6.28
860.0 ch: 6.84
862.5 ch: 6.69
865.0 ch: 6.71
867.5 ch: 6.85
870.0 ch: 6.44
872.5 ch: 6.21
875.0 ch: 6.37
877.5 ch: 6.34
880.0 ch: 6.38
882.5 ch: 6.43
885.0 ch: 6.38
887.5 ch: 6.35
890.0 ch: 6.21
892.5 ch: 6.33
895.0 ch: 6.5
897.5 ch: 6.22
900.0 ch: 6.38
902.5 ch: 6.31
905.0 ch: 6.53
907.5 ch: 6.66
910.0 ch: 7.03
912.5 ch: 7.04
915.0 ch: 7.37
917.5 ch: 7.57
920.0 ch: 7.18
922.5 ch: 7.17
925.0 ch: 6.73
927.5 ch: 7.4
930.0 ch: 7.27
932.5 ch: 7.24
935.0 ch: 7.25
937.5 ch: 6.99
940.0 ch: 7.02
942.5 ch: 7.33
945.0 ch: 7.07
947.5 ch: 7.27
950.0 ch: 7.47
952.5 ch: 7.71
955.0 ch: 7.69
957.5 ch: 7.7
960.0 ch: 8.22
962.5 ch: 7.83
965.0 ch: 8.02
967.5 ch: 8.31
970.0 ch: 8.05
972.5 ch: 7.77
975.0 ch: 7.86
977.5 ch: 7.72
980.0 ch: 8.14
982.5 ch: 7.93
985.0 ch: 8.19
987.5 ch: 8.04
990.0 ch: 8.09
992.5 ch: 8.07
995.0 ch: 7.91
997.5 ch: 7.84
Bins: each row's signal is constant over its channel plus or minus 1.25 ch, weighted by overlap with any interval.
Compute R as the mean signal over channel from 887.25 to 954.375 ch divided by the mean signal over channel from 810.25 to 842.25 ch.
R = 1.13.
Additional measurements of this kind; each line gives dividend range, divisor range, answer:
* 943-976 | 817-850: 1.25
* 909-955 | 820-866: 1.14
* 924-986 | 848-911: 1.17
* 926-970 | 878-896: 1.18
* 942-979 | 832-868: 1.20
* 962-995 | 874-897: 1.26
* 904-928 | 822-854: 1.13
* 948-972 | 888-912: 1.21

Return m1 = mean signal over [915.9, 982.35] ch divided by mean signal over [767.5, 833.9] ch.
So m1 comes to 1.17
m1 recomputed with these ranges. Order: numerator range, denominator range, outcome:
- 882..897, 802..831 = 1.01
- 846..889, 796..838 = 1.03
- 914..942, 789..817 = 1.10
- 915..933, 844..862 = 1.10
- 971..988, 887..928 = 1.18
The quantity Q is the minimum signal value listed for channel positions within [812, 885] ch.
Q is 5.84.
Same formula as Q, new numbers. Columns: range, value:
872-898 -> 6.21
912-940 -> 6.73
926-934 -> 7.24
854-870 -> 6.28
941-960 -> 7.07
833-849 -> 6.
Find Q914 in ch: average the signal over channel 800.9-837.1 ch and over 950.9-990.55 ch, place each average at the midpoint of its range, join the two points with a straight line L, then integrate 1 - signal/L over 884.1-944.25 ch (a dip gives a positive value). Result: 3.8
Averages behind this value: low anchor 6.25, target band 6.86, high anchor 7.95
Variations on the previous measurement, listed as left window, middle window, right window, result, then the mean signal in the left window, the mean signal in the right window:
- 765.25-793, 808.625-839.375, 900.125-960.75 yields 2.8 ch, 6.57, 7.19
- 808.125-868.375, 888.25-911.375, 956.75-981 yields 2.1 ch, 6.35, 7.97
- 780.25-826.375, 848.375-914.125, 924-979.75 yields 5.1 ch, 6.5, 7.56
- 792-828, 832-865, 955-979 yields 1.8 ch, 6.41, 7.93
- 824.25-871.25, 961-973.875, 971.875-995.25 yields -0.3 ch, 6.39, 7.98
